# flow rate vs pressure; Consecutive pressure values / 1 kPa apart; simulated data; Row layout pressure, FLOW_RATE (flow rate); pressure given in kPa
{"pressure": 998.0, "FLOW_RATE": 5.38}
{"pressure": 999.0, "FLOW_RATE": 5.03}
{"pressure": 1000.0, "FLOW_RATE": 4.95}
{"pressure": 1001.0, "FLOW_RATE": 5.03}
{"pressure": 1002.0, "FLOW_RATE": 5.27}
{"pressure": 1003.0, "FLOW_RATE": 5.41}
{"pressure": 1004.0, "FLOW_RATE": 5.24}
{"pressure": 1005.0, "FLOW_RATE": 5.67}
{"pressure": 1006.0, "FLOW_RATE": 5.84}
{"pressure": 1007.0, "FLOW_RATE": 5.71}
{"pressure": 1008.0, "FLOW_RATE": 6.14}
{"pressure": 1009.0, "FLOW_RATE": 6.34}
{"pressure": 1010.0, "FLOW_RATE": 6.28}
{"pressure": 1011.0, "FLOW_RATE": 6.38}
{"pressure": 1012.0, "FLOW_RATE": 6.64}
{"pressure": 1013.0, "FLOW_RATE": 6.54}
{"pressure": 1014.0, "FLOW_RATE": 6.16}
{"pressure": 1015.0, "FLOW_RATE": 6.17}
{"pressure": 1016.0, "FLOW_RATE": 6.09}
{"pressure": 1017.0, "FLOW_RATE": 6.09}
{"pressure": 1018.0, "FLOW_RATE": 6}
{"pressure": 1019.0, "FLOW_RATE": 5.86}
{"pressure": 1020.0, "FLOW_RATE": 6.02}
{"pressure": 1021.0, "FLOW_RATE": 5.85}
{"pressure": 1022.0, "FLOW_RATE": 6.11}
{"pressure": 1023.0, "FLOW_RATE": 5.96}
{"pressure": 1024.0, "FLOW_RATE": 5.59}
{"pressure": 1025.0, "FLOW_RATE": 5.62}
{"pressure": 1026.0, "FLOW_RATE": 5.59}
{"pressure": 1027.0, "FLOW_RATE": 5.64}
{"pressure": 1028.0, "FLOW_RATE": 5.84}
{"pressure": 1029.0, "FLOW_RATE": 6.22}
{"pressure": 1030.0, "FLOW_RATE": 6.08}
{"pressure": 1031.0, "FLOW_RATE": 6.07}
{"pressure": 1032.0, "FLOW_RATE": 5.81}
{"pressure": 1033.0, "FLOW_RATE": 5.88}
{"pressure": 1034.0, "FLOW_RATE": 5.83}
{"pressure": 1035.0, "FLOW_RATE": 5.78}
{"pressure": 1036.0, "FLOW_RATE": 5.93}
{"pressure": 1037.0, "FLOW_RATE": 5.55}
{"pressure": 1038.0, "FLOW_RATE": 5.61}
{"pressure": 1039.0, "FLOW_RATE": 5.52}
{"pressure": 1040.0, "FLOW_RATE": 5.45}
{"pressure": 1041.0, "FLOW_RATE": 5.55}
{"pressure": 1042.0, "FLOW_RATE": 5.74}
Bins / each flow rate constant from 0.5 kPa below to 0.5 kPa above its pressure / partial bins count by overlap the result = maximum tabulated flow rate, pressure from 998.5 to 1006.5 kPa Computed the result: 5.84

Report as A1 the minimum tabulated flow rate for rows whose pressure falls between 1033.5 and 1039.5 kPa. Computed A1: 5.52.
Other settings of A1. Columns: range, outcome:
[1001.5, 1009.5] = 5.24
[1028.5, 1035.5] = 5.78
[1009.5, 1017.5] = 6.09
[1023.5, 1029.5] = 5.59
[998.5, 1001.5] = 4.95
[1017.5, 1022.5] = 5.85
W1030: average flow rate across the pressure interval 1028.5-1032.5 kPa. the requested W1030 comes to 6.04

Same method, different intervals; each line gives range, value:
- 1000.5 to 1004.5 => 5.24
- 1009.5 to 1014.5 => 6.4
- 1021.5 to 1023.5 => 6.04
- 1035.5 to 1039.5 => 5.65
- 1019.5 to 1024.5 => 5.91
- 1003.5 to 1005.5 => 5.46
